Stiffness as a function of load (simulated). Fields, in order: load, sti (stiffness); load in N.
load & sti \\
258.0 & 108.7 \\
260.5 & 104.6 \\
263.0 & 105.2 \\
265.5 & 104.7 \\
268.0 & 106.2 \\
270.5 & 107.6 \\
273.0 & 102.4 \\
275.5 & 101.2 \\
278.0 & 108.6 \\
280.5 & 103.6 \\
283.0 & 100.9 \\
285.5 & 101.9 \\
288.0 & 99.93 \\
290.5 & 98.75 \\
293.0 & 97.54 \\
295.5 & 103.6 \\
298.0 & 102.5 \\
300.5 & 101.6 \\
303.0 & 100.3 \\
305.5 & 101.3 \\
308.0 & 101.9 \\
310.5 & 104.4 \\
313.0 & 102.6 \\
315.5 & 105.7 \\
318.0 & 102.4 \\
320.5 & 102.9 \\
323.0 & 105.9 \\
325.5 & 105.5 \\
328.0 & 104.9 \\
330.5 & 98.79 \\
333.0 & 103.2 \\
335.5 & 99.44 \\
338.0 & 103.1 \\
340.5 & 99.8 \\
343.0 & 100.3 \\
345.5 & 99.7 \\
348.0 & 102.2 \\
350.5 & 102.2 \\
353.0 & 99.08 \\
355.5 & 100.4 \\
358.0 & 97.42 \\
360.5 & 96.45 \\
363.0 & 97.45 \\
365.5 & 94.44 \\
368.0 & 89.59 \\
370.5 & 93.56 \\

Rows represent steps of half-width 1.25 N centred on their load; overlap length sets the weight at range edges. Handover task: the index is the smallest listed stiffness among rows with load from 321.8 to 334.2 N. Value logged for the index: 98.79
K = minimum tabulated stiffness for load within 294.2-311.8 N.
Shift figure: 100.3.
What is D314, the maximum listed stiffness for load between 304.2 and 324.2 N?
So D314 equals 105.9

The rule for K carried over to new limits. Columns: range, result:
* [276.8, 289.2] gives 99.93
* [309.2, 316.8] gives 102.6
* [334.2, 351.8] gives 99.44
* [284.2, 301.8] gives 97.54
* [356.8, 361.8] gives 96.45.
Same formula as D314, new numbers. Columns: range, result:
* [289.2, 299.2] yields 103.6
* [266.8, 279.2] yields 108.6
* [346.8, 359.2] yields 102.2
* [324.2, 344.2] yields 105.5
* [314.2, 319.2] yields 105.7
